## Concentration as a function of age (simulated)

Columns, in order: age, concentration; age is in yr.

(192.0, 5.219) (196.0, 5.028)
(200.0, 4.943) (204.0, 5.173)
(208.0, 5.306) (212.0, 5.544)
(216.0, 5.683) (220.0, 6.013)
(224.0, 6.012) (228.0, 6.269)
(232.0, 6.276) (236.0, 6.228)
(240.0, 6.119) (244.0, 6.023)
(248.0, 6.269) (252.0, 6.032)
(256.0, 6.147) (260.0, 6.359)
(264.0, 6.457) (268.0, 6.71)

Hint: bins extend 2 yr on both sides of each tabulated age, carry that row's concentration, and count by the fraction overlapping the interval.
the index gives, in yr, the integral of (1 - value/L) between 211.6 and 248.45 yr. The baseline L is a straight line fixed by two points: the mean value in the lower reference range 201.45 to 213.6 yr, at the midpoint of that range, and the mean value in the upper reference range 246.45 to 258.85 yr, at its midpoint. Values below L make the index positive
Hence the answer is -2.1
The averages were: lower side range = 5.32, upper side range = 6.16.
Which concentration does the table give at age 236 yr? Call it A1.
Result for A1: 6.228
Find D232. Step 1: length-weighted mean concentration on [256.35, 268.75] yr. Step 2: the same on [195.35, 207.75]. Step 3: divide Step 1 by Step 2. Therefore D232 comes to 1.27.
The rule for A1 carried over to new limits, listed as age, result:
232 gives 6.276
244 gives 6.023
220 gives 6.013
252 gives 6.032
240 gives 6.119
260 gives 6.359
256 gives 6.147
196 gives 5.028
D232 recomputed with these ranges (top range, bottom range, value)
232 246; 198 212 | 1.18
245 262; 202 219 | 1.13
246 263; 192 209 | 1.22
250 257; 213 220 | 1.06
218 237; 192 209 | 1.20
